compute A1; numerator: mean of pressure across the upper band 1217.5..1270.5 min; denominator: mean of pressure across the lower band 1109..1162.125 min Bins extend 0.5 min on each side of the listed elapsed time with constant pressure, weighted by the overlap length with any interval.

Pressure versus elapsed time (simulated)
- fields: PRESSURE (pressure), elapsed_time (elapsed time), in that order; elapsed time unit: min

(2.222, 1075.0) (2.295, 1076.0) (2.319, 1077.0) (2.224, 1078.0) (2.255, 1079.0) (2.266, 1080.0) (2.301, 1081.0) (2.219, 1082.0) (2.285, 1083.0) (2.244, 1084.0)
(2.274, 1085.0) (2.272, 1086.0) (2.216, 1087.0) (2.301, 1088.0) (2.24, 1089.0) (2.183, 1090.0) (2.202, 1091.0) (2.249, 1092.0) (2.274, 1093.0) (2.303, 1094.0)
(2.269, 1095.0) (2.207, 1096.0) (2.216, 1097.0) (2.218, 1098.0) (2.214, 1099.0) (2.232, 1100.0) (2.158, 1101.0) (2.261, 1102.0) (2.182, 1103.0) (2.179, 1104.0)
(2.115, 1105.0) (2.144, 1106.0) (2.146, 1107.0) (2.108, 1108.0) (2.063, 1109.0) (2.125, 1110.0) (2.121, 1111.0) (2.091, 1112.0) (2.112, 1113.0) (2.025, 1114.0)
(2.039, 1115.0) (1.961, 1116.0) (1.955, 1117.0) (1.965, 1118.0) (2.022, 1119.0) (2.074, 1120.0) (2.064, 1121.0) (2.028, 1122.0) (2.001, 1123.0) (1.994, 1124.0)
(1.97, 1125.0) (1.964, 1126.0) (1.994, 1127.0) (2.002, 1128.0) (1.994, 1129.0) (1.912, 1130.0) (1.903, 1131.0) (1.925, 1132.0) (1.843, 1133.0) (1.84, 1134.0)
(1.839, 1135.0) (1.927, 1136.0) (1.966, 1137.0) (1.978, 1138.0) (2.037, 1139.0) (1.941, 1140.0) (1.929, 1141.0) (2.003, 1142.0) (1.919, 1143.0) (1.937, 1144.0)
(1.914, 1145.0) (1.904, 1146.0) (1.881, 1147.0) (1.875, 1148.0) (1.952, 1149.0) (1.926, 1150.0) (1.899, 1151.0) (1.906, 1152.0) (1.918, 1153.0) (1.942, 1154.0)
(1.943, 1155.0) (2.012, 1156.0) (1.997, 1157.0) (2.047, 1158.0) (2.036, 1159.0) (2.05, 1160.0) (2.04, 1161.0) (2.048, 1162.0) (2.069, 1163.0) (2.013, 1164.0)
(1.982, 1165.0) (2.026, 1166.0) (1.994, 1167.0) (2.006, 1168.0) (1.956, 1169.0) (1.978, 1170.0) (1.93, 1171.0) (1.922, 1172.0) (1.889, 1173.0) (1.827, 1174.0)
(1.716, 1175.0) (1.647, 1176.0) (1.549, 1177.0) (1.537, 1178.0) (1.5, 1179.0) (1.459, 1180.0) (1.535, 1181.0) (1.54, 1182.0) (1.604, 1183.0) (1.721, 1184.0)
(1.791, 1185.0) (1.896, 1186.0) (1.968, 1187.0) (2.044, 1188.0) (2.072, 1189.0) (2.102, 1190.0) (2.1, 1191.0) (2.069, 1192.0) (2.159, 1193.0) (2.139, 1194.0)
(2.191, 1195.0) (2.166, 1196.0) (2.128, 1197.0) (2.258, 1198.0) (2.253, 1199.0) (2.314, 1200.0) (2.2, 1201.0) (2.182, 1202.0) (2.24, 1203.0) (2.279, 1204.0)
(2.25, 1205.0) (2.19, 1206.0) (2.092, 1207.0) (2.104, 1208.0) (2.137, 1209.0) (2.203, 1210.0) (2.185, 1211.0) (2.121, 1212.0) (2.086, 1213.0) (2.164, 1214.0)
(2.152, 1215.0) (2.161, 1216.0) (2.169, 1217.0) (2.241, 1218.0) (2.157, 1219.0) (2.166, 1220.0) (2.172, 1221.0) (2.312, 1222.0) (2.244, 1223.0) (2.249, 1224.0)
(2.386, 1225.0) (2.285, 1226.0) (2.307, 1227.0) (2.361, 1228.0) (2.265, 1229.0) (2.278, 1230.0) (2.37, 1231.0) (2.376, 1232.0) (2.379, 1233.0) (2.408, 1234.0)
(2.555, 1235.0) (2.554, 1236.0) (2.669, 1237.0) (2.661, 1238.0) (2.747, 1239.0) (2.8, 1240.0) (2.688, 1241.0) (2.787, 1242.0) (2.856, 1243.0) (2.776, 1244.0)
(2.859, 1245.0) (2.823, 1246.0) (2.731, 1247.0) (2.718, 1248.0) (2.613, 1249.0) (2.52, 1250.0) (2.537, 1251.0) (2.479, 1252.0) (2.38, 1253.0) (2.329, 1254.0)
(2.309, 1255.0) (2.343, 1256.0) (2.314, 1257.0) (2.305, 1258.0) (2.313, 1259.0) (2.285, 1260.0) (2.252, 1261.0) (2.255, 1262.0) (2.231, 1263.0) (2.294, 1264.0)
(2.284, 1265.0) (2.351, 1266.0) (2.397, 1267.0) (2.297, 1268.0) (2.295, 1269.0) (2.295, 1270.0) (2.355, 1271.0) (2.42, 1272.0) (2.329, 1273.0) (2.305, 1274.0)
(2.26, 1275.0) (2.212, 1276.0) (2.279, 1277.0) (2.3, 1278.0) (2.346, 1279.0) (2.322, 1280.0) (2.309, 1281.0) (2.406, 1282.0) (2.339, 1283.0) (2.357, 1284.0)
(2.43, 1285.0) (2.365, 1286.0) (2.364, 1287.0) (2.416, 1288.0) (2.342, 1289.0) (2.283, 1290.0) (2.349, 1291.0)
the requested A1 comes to 1.23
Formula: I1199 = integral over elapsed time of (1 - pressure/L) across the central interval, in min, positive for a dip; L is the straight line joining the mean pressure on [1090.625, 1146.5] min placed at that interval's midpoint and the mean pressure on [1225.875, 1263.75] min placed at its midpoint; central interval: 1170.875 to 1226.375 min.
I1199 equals 7.1 min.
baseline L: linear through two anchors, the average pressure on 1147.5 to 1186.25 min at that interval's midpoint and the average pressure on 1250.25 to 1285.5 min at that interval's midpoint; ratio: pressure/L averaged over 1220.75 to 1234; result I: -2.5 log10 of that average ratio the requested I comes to -0.083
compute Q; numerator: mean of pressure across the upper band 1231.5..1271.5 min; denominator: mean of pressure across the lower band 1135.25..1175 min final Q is 1.27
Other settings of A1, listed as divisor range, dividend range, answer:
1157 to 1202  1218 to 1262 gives 1.26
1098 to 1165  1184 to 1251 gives 1.15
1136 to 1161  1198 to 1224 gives 1.12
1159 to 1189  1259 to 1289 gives 1.26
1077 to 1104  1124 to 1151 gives 0.86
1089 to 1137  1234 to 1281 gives 1.18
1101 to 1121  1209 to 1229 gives 1.06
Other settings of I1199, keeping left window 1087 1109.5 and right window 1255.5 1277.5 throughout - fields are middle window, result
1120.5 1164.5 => 5.3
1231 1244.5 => -2.0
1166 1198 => 5.2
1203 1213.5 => 0.5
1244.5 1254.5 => -1.3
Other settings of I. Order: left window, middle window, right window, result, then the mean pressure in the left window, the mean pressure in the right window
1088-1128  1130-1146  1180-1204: 0.09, 2.12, 2.02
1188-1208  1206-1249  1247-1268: -0.06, 2.17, 2.38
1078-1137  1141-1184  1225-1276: 0.19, 2.11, 2.45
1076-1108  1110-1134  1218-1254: 0.15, 2.23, 2.49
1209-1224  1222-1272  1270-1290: -0.09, 2.18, 2.34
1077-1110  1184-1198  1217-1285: 0.14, 2.22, 2.41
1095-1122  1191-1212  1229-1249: 0.14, 2.12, 2.62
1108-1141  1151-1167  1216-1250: 0.08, 1.99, 2.48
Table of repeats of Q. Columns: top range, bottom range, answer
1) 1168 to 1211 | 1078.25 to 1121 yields 0.91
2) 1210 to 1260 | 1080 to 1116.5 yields 1.10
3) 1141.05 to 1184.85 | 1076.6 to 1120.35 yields 0.86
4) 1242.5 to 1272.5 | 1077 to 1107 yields 1.09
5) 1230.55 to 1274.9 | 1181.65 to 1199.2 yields 1.23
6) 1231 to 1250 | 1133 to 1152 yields 1.38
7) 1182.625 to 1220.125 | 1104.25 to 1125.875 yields 1.03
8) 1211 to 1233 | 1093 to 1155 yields 1.11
